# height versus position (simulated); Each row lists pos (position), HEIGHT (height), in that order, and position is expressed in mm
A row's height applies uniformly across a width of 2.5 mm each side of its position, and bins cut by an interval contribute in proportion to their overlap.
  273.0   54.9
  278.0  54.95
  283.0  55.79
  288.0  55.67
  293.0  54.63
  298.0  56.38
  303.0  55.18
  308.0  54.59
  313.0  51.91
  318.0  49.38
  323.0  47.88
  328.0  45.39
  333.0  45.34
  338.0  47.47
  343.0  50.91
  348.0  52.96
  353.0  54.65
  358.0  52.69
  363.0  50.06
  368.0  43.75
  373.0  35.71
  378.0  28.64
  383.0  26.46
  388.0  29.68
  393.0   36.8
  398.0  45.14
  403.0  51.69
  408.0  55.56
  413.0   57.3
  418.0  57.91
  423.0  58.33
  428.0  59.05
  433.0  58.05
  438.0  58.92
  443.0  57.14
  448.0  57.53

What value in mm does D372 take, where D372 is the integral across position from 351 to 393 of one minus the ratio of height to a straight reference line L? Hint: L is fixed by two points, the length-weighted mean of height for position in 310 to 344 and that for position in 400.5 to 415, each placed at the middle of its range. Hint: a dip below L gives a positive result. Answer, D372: 9.6 mm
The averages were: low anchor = 48.3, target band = 39.8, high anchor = 54.8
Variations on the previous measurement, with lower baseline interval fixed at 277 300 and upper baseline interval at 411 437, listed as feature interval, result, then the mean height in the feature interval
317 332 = 2.4 mm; 47.1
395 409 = 1.9 mm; 49.8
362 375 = 3.3 mm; 42.7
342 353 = 0.8 mm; 52.7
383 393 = 4.7 mm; 30.7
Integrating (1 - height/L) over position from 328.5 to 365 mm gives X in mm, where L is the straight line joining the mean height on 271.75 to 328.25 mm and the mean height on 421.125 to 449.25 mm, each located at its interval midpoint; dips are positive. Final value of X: 3.1 mm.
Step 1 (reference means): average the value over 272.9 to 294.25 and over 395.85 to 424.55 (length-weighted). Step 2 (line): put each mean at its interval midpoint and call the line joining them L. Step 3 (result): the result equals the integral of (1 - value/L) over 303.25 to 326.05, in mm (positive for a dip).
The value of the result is 1.6 mm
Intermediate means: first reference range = 55.3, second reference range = 54.3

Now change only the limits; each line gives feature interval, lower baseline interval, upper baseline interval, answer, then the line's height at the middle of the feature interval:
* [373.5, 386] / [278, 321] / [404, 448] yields 6.1 mm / 56.3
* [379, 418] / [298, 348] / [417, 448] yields 8.6 mm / 55.7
